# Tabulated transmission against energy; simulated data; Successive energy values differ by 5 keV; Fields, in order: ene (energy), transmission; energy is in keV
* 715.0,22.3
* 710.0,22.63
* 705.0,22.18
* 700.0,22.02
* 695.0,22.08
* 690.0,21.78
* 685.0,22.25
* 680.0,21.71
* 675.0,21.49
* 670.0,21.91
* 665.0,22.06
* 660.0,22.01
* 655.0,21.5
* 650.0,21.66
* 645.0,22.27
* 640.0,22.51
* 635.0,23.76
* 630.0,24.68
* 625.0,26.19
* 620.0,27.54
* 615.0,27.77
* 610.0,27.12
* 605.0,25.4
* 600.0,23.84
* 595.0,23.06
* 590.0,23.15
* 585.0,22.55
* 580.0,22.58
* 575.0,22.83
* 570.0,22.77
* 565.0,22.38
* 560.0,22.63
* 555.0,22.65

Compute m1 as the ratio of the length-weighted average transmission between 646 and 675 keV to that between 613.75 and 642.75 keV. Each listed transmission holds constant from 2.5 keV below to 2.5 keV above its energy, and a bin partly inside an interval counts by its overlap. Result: 0.86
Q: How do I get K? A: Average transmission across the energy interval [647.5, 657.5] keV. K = 21.6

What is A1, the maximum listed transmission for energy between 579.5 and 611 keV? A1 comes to 27.12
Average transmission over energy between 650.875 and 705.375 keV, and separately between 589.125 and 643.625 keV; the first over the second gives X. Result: 0.9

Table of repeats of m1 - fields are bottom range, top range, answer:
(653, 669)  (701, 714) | 1.02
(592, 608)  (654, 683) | 0.90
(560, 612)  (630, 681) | 0.95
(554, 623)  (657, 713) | 0.91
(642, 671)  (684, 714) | 1.01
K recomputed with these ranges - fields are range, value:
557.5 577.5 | 22.7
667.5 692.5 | 21.8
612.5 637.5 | 26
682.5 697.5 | 22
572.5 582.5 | 22.7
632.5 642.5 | 23.1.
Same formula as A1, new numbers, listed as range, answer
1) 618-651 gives 27.54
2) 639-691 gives 22.51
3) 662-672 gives 22.06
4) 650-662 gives 22.01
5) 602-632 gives 27.77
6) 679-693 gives 22.25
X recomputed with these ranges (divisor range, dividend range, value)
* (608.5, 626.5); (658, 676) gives 0.80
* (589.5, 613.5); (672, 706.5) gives 0.89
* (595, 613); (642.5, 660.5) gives 0.87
